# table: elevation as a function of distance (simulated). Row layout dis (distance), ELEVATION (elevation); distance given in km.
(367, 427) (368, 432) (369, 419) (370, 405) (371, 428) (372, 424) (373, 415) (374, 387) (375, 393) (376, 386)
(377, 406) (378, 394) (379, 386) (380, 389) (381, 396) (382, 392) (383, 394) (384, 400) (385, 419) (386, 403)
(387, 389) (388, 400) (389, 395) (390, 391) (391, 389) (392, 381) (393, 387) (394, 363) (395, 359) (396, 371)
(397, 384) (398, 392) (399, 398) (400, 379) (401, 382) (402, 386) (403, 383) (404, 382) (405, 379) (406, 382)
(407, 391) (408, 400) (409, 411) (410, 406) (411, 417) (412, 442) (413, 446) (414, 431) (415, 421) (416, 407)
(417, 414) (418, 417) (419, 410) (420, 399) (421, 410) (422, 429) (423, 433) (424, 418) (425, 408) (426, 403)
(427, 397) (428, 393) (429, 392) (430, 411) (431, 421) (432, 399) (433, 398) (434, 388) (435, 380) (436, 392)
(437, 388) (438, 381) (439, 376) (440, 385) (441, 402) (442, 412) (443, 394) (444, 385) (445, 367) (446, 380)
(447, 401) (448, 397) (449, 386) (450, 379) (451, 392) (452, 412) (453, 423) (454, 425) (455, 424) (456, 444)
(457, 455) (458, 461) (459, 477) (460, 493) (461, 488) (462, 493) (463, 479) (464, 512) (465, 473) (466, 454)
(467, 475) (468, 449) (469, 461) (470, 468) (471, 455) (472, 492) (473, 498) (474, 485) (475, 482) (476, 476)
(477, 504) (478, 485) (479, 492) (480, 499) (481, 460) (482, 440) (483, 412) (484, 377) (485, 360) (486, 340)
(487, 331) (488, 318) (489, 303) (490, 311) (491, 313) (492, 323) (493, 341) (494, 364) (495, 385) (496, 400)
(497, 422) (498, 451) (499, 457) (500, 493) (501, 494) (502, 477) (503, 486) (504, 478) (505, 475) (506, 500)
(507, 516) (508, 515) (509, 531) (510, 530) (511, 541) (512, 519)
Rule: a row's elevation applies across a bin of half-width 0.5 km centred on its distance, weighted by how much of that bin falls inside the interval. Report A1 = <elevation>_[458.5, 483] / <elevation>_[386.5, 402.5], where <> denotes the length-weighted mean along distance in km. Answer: 1.2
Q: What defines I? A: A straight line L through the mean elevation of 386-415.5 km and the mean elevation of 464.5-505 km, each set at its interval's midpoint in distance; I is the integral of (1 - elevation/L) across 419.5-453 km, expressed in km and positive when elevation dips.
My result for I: 1.0 km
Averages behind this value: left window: 395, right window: 430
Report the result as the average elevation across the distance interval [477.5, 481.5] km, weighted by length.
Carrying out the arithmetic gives 484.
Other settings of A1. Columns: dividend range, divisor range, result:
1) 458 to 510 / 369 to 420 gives 1.12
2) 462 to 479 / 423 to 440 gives 1.21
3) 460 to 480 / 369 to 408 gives 1.23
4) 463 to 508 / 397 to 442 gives 1.09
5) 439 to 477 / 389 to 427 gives 1.10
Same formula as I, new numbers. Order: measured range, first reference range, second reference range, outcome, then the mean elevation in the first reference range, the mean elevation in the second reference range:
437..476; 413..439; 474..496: -3.4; 406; 398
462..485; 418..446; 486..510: -3.0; 399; 422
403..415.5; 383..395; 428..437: -0.4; 391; 397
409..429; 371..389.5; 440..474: 0.2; 399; 439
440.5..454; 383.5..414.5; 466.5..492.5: 0.5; 395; 423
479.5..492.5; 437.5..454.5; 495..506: 2.2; 394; 461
